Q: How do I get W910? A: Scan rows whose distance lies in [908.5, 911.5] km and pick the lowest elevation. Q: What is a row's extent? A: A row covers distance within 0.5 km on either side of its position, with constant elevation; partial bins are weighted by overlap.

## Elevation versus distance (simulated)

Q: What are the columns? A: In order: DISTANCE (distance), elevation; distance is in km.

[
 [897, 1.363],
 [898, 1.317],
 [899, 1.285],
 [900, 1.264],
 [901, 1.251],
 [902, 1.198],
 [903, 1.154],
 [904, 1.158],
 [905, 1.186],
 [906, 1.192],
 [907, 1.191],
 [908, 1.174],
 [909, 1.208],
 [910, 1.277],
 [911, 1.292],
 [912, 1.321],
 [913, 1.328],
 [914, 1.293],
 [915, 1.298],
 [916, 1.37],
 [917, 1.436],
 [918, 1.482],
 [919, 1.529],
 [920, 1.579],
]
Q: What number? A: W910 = 1.208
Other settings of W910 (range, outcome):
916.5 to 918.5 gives 1.436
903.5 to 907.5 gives 1.158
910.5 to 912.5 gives 1.292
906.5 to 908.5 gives 1.174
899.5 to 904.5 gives 1.154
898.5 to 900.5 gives 1.264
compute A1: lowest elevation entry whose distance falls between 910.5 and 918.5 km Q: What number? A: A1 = 1.292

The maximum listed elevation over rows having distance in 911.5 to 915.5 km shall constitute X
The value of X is 1.328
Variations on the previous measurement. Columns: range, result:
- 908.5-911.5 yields 1.292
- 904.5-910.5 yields 1.277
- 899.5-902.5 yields 1.264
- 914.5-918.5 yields 1.482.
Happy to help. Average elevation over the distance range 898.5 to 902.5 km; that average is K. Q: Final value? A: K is 1.25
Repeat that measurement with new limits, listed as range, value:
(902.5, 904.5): 1.16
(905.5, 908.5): 1.19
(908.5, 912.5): 1.27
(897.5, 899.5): 1.3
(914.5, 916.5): 1.33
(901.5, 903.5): 1.18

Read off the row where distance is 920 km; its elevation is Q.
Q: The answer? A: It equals 1.579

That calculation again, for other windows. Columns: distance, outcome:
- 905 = 1.186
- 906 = 1.192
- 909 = 1.208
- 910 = 1.277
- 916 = 1.37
